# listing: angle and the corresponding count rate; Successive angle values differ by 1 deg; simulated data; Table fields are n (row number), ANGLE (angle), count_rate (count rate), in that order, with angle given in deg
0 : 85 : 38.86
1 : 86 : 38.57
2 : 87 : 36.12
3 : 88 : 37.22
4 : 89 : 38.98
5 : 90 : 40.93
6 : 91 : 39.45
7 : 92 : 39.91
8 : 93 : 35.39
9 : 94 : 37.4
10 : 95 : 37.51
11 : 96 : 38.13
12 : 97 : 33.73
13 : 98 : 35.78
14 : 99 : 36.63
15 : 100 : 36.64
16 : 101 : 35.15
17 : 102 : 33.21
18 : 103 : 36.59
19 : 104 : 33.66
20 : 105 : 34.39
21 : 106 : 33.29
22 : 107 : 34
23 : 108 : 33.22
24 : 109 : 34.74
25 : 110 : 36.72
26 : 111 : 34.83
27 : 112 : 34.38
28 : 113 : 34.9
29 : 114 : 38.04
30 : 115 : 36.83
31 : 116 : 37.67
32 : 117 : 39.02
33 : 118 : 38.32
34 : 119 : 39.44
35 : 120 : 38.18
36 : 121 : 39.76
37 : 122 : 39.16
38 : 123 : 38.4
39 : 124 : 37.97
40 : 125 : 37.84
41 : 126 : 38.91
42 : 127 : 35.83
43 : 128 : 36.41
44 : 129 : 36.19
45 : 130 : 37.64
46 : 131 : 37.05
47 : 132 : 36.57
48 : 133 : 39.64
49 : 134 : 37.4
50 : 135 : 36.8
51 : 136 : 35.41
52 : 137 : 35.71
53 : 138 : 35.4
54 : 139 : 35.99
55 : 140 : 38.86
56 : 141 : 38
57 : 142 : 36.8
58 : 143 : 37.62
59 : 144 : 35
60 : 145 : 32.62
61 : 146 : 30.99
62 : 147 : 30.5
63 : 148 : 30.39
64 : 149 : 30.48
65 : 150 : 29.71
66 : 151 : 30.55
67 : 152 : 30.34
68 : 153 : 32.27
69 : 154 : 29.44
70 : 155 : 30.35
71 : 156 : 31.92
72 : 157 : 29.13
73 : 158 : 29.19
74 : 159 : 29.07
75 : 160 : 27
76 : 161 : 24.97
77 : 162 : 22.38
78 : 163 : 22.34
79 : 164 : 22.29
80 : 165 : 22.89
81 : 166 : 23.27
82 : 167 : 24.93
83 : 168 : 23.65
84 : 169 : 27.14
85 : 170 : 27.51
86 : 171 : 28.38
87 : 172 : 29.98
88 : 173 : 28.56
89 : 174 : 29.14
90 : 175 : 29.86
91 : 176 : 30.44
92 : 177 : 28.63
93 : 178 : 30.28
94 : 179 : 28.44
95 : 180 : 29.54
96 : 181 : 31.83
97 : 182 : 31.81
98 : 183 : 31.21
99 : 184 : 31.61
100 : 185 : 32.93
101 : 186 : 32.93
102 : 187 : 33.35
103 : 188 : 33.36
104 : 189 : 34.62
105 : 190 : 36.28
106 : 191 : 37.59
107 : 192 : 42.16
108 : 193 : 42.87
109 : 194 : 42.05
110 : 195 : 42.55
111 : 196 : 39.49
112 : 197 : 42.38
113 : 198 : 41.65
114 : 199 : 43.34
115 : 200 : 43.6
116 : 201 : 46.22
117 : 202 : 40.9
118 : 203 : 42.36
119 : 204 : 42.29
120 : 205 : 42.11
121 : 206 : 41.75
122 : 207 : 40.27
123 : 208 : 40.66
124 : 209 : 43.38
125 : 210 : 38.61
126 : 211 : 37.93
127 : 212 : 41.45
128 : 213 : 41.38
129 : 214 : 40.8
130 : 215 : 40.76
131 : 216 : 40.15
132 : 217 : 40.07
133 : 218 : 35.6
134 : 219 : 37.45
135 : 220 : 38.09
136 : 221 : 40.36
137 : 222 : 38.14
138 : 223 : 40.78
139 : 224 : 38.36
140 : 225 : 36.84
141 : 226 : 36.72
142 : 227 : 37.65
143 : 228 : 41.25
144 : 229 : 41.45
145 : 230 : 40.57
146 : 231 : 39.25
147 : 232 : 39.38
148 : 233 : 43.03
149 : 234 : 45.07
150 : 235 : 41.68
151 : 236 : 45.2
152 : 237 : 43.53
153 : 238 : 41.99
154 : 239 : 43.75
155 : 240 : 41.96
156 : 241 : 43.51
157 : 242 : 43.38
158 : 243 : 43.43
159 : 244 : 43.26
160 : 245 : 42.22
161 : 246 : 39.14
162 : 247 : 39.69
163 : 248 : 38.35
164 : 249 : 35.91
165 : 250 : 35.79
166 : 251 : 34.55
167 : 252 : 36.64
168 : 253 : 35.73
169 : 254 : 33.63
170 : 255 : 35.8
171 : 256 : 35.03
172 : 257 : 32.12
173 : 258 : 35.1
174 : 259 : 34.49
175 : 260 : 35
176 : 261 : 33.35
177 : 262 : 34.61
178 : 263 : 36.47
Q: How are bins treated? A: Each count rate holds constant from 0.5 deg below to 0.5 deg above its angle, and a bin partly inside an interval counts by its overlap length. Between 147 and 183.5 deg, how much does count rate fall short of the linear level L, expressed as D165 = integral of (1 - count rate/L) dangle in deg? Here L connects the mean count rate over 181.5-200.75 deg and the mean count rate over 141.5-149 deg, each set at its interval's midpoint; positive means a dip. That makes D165 7.1 deg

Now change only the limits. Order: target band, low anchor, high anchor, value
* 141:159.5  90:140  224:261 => 2.8 deg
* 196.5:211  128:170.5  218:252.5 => -2.0 deg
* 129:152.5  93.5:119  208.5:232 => 1.4 deg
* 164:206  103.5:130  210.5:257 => 4.6 deg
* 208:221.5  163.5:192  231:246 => -0.7 deg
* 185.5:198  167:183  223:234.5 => -2.3 deg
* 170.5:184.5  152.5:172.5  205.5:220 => 0.4 deg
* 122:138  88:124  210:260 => 0.0 deg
